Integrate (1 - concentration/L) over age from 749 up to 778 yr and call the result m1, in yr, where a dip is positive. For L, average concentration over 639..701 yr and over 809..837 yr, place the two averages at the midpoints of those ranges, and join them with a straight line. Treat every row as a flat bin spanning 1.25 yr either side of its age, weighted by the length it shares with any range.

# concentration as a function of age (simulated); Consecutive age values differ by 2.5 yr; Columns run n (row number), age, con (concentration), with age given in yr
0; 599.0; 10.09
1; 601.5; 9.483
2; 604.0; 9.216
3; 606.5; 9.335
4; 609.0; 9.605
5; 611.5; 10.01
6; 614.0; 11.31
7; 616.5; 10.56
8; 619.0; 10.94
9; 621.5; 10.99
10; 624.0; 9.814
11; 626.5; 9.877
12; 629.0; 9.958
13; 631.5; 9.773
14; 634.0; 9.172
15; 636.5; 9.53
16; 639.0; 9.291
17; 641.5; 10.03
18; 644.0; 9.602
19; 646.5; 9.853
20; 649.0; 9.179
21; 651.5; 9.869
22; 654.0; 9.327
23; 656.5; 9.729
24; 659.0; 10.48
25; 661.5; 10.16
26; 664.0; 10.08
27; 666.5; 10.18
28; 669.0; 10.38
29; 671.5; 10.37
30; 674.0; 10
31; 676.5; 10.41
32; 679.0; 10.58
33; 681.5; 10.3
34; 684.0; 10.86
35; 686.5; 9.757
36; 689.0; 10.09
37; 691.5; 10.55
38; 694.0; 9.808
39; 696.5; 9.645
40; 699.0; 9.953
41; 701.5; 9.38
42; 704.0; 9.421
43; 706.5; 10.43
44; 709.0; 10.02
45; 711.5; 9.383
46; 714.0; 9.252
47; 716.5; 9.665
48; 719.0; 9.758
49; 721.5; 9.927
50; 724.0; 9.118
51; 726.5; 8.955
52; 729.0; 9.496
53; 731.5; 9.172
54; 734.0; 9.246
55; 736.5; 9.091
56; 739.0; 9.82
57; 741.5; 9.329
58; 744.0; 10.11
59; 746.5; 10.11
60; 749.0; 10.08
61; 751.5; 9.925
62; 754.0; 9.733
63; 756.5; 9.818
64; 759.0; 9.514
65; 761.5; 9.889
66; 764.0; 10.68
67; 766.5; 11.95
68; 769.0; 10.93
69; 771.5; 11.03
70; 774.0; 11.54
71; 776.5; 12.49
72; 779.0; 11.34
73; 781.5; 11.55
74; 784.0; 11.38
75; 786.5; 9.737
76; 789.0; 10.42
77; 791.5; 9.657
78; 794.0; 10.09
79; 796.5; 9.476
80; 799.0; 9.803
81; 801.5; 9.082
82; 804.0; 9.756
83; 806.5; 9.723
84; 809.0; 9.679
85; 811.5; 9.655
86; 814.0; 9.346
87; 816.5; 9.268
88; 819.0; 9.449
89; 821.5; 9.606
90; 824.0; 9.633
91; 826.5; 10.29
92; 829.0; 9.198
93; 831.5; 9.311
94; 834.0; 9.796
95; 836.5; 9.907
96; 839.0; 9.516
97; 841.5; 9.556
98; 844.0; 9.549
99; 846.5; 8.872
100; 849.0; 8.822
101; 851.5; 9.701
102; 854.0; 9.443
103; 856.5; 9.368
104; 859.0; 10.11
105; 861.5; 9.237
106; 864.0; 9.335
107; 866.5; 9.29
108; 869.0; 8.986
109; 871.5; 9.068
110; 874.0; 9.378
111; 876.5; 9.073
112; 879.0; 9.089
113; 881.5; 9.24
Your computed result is -2.7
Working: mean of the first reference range 10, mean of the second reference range 9.58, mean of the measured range 10.7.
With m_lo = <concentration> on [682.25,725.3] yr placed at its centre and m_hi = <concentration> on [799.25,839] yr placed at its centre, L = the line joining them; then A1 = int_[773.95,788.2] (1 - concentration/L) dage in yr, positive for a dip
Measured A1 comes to -2.4 yr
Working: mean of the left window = 9.83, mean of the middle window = 11.3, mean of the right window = 9.58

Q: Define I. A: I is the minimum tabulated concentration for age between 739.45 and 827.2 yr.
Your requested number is 9.082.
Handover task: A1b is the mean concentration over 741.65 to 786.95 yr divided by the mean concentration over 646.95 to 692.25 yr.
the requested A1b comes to 1.1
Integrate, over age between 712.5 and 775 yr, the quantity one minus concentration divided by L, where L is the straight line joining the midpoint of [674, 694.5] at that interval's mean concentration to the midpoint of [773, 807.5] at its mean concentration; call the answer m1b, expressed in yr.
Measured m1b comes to 2.7 yr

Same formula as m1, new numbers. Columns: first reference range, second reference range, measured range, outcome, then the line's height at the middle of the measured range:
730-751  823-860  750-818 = -4.9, 9.59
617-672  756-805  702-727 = 1.5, 10.2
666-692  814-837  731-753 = 0.7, 10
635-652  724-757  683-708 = -1.0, 9.59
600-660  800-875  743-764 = -0.7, 9.63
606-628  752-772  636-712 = 2.7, 10.3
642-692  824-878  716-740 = 1.1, 9.86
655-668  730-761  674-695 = -0.6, 9.99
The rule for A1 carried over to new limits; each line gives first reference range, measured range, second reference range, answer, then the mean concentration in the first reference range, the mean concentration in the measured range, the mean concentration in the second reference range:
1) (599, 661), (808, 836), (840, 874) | -0.5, 9.88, 9.57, 9.34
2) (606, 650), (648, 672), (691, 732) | -0.4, 9.95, 9.97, 9.64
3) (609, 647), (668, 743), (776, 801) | 3.3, 10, 9.8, 10.5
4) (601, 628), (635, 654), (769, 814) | 1.1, 10.1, 9.6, 10.4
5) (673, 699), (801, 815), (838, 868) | 0.1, 10.2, 9.57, 9.4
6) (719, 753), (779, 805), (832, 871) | -1.8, 9.58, 10.2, 9.42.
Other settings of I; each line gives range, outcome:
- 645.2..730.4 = 8.955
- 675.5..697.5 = 9.645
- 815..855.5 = 8.822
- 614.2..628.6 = 9.814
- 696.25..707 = 9.38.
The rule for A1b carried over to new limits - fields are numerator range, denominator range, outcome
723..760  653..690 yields 0.94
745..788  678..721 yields 1.08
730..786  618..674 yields 1.05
